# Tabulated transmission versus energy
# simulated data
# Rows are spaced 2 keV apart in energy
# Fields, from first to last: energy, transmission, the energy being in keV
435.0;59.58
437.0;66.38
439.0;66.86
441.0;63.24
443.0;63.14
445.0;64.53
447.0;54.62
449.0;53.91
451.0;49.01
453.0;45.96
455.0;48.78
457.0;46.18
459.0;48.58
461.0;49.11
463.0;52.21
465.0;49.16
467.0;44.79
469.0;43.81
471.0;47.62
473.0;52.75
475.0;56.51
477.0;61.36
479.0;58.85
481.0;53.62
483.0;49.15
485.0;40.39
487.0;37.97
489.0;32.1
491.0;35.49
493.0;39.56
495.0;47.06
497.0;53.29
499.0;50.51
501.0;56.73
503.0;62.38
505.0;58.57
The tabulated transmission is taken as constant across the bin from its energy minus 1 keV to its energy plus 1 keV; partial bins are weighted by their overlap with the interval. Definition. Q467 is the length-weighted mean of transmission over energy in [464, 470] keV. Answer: 45.9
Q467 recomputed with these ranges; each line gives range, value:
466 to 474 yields 47.2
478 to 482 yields 56.2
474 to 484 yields 55.9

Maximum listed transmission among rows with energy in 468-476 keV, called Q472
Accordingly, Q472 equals 56.51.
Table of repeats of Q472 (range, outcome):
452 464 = 52.21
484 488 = 40.39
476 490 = 61.36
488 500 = 53.29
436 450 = 66.86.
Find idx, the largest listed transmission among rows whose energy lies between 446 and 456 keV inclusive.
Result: 54.62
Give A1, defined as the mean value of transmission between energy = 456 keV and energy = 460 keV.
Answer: 47.4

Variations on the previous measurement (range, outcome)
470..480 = 55.4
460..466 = 50.2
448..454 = 49.6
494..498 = 50.2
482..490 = 39.9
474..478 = 58.9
